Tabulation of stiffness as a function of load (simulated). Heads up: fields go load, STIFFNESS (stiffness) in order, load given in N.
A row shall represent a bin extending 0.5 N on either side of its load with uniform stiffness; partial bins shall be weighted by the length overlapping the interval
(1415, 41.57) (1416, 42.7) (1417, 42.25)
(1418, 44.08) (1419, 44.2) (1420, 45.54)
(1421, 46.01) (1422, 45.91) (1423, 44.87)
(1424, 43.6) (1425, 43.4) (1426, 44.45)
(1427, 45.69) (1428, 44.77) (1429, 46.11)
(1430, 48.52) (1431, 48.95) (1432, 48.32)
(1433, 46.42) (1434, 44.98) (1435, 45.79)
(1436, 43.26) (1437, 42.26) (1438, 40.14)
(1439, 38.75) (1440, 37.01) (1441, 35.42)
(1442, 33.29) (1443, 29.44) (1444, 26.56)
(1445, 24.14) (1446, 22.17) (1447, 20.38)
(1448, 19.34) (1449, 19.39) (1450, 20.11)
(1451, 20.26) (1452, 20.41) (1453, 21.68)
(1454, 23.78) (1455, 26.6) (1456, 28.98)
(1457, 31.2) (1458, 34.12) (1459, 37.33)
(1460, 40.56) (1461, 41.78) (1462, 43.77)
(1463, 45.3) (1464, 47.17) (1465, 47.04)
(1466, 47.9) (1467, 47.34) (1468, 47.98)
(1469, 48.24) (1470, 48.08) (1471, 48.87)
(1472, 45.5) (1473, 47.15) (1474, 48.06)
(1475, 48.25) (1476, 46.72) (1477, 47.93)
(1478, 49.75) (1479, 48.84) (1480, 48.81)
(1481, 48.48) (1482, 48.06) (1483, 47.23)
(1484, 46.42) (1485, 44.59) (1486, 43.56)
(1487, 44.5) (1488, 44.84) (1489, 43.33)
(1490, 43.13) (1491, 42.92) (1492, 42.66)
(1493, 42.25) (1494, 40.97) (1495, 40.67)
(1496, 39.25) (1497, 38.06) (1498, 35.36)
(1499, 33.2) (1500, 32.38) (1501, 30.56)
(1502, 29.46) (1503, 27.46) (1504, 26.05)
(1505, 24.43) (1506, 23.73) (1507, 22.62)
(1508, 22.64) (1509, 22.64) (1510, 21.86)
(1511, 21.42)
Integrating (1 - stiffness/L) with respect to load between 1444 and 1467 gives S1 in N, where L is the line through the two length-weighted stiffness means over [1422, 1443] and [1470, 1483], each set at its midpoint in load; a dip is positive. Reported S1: 7.29 N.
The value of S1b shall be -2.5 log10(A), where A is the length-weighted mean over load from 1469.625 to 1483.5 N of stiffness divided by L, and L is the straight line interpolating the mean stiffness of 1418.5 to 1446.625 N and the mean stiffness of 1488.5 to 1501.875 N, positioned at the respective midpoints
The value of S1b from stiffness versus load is -0.22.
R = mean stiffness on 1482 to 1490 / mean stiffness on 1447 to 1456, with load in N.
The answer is 2.1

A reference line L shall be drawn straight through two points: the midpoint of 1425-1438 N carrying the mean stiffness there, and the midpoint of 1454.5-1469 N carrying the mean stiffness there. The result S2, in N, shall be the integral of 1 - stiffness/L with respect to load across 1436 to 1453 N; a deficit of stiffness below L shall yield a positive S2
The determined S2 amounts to 6.0 N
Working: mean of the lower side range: 45.5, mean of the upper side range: 40.8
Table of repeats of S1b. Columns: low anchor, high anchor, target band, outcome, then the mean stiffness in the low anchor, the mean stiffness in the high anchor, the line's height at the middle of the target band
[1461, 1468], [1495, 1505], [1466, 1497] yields -0.16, 46.2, 32.4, 39.6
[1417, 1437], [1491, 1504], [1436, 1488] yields 0.05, 45.4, 35.9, 40.7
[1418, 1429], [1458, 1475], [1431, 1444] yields 0.12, 44.9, 45.5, 45.1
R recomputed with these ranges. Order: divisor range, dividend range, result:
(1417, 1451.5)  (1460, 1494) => 1.21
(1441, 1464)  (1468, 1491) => 1.60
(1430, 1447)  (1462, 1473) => 1.25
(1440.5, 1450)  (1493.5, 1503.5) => 1.37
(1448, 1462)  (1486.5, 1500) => 1.43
